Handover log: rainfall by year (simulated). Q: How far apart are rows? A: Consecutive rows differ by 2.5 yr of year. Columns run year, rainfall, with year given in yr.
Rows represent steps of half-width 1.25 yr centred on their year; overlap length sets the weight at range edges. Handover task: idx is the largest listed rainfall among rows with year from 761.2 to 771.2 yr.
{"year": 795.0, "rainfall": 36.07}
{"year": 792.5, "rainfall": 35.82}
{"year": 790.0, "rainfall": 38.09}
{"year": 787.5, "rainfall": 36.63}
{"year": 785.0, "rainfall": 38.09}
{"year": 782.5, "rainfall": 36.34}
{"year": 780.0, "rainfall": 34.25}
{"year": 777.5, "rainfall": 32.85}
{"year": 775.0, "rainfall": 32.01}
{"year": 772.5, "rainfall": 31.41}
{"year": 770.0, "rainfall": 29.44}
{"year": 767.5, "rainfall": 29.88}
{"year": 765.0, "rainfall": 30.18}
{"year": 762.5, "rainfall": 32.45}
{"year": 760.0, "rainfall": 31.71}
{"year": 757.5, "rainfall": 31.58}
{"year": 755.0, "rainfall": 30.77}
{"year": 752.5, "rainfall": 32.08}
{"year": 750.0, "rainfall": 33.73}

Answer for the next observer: 32.45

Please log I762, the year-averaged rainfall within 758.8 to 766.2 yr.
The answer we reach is 31.5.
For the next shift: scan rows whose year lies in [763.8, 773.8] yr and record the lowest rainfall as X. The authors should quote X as 29.44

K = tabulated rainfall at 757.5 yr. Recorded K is 31.58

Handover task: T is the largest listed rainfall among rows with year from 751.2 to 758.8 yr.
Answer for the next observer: 32.08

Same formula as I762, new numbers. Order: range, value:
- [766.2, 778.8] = 31.1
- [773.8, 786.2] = 34.7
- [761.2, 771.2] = 30.5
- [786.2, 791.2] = 37.4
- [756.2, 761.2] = 31.6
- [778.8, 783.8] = 35.3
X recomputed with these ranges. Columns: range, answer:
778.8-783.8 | 34.25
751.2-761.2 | 30.77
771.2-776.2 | 31.41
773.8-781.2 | 32.01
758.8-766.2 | 30.18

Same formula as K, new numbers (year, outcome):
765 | 30.18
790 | 38.09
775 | 32.01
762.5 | 32.45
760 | 31.71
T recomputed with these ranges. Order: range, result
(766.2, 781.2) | 34.25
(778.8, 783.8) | 36.34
